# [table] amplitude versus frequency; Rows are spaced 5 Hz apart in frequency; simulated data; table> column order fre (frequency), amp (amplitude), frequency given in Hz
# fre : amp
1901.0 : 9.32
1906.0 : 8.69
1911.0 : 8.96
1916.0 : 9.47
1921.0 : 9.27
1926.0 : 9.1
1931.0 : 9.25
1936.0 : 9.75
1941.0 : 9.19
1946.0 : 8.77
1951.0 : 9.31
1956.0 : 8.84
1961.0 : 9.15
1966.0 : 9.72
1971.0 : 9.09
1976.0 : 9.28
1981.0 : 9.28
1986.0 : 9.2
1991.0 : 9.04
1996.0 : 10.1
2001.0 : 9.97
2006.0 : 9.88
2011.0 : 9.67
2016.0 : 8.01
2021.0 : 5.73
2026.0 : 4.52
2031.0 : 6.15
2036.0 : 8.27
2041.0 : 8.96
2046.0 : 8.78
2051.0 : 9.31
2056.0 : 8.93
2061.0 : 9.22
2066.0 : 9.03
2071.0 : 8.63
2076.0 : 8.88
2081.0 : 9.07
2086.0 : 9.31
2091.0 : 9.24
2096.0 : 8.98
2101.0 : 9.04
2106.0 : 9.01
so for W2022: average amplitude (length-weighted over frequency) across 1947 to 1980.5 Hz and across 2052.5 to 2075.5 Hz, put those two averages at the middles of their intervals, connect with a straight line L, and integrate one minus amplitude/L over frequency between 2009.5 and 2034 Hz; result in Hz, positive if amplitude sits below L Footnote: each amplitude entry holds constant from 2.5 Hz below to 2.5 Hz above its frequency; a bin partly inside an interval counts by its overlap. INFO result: 6.33 Hz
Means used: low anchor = 9.21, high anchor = 8.96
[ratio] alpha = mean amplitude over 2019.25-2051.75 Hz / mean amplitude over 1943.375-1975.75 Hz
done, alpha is 0.8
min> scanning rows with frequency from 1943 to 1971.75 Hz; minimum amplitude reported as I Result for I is 8.77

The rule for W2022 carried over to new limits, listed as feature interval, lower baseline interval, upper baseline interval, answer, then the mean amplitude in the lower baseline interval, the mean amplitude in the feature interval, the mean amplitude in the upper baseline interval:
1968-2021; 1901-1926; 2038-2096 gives -0.7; 9.12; 9.18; 9.02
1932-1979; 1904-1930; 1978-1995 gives -0.2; 9.11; 9.23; 9.26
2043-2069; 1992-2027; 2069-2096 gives -0.7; 8.46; 9.04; 9.03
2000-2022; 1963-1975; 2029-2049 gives -0.3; 9.38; 8.76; 8.12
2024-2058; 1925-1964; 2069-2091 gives 4.4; 9.18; 7.88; 9.01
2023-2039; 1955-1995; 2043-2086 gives 4.8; 9.25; 6.38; 9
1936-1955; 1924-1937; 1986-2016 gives 0.4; 9.33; 9.16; 9.54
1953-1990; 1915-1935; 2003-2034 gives -3.9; 9.29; 9.22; 7.38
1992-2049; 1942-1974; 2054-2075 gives 5.2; 9.15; 8.22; 8.95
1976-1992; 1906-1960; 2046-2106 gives -0.1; 9.17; 9.2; 9.04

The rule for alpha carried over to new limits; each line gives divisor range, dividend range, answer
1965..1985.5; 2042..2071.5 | 0.97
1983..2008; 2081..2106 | 0.95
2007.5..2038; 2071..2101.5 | 1.27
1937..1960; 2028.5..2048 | 0.88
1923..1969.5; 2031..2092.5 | 0.96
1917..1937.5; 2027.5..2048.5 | 0.84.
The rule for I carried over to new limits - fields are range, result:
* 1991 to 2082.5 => 4.52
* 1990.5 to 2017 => 8.01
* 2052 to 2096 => 8.63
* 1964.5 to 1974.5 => 9.09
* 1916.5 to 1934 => 9.1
